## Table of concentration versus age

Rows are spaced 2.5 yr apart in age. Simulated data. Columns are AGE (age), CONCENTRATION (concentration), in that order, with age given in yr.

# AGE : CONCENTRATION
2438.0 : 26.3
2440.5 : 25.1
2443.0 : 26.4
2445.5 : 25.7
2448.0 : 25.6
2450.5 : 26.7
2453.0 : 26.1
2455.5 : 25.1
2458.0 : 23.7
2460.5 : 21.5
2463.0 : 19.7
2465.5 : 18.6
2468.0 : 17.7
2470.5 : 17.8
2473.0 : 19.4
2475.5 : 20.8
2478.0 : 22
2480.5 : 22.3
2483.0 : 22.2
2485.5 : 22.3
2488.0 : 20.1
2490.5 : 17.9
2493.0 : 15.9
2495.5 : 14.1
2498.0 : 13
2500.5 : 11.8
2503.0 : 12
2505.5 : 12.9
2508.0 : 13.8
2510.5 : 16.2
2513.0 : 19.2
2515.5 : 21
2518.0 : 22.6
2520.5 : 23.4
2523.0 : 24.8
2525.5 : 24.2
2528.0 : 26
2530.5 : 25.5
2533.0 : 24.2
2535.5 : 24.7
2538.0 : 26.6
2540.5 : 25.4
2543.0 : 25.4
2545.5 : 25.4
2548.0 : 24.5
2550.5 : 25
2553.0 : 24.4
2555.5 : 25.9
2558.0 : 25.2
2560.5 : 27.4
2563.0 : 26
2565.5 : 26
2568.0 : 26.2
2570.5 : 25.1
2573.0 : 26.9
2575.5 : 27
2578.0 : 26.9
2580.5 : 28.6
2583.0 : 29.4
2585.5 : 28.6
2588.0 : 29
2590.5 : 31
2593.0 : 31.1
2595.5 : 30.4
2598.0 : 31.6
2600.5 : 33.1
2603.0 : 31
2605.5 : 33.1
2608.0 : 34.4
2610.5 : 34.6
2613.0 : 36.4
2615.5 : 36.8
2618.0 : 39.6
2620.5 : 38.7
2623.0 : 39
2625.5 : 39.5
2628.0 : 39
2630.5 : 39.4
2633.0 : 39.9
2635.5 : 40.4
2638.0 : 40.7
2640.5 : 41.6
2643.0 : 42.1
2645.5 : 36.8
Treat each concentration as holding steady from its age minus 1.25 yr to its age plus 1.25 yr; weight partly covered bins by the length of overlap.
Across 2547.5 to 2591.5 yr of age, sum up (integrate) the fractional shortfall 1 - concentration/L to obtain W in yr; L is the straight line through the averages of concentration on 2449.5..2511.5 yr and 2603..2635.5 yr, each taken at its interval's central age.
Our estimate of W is 5.60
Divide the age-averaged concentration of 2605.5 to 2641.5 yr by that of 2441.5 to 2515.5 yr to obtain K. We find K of 1.9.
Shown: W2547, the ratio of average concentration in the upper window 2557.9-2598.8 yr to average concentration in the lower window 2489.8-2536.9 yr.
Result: 1.47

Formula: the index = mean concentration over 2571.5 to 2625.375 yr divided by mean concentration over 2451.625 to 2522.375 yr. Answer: 1.69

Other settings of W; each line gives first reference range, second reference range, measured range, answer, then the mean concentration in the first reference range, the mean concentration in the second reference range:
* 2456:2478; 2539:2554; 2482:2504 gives 5.18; 20.2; 25.1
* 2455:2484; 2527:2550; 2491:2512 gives 8.20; 20.8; 25.3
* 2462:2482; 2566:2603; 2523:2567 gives 0.54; 19.8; 28.9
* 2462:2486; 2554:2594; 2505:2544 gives 2.58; 20.2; 27.5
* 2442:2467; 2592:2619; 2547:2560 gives 2.23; 23.8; 33.8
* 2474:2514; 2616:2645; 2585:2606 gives 1.88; 17.3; 39.8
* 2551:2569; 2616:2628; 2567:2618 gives 3.10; 25.8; 39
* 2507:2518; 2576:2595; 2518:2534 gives -3.40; 18.2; 29.2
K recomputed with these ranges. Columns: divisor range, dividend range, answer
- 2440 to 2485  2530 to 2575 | 1.13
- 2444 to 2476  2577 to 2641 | 1.56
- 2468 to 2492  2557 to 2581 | 1.30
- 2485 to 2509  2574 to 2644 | 2.29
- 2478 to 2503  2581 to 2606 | 1.74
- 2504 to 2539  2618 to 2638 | 1.82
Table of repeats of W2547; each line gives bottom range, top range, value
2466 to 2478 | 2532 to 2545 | 1.32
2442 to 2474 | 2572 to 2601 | 1.30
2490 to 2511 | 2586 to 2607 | 2.23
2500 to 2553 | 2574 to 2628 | 1.51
